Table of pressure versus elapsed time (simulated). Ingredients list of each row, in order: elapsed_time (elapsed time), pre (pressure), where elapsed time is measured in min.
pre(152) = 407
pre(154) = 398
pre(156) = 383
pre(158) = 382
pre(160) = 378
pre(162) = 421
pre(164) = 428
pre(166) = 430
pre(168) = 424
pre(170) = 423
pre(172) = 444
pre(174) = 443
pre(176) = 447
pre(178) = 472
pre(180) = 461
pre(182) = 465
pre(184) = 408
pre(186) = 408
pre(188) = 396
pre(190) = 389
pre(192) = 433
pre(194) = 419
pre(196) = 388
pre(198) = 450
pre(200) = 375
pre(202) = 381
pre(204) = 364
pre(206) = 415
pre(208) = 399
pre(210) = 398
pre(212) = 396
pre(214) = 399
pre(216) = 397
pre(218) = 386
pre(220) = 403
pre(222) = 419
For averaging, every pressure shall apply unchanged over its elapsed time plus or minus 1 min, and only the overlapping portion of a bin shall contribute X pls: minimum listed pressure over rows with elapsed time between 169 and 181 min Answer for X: 423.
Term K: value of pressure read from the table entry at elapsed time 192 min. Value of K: 433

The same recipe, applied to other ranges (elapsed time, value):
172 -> 444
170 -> 423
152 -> 407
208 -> 399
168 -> 424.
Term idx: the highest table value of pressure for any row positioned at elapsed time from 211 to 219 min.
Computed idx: 399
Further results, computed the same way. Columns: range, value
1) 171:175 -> 444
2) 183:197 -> 433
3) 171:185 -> 472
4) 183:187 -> 408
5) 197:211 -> 450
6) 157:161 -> 382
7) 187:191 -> 396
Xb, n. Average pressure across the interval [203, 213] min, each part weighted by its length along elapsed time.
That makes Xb 394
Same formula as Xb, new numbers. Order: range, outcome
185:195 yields 409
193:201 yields 408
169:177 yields 439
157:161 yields 380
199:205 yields 373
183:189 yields 404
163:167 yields 429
